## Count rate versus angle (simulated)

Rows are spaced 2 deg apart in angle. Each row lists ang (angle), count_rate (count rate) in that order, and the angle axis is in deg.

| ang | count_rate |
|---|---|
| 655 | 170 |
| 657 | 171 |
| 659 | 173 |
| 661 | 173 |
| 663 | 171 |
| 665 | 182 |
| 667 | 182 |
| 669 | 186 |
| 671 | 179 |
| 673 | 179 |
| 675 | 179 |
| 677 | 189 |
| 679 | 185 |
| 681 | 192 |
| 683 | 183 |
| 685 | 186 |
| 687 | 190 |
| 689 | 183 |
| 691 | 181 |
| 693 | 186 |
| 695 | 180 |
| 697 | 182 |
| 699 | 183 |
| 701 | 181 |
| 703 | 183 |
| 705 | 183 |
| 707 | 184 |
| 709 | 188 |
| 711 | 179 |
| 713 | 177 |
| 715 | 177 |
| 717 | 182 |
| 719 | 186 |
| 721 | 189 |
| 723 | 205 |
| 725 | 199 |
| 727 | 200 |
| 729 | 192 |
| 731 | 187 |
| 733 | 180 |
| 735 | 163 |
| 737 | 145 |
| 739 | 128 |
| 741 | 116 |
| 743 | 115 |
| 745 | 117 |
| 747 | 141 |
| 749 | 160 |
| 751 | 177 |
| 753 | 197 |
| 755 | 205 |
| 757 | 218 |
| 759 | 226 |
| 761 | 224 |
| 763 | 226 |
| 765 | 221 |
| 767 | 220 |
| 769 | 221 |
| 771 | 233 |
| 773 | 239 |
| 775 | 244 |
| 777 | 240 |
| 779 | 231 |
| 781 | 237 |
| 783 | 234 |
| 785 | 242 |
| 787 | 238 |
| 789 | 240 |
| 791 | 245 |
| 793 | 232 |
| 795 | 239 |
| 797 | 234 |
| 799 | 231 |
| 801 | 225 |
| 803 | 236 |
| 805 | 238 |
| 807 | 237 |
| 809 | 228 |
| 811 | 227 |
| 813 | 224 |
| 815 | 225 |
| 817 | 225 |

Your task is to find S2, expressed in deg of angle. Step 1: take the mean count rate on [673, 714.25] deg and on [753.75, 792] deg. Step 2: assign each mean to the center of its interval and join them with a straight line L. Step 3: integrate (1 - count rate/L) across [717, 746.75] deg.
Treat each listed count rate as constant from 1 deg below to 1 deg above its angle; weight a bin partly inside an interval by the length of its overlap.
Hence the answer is 5.7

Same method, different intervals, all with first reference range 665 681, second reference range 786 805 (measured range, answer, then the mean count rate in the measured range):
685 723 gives 2.47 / 184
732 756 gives 6.75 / 154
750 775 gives 0.38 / 218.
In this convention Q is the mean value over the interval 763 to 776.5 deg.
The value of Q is 230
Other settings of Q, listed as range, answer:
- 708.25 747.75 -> 168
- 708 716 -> 180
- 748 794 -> 224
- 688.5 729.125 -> 186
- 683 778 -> 188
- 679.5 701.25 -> 184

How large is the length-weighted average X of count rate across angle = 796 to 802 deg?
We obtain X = 230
